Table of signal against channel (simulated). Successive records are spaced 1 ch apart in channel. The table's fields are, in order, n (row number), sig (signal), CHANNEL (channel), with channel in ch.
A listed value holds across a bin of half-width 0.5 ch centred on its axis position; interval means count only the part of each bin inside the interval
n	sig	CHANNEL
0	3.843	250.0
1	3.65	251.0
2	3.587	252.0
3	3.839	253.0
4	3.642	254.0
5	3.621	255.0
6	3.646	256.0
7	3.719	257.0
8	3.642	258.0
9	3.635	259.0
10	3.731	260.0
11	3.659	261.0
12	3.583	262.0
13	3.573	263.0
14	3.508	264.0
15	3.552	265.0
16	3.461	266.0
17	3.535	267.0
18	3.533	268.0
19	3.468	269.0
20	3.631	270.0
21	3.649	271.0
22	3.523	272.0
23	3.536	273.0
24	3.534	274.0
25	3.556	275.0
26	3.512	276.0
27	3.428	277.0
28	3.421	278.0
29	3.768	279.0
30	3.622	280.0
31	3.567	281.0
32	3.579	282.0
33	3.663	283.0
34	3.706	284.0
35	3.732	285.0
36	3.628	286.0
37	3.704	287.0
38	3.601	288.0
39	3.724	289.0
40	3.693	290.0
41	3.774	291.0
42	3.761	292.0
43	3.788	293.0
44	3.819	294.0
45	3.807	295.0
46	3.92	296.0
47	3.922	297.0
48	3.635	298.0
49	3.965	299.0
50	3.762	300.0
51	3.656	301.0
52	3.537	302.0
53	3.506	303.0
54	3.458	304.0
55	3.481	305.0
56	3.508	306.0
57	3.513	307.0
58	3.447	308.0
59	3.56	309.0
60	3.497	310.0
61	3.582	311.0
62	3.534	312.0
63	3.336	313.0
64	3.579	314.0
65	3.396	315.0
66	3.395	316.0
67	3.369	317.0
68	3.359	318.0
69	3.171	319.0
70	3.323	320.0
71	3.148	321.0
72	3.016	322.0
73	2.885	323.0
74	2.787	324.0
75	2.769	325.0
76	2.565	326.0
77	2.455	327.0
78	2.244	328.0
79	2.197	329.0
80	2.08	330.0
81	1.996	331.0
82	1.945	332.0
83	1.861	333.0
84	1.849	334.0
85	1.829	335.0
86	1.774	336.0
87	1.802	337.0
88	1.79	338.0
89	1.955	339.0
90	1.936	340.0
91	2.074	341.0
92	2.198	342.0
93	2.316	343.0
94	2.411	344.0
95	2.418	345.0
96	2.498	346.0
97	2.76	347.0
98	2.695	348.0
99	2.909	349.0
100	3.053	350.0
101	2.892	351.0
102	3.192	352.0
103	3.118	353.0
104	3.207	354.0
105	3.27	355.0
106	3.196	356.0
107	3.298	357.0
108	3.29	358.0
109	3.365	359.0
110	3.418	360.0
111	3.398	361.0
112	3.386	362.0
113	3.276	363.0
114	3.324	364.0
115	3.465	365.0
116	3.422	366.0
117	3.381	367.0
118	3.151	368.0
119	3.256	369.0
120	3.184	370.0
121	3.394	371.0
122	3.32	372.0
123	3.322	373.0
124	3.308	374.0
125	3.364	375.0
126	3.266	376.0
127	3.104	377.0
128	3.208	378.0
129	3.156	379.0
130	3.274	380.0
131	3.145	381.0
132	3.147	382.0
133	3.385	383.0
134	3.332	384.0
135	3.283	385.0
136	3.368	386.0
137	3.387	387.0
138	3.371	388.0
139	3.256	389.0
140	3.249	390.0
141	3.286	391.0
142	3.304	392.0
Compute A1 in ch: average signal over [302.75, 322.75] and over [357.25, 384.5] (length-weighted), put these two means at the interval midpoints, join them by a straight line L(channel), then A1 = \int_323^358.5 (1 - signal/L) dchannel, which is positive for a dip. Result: 9.2 ch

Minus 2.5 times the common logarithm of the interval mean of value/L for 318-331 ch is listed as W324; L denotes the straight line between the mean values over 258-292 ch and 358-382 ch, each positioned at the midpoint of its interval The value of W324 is 0.26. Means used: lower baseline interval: 3.6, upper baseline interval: 3.3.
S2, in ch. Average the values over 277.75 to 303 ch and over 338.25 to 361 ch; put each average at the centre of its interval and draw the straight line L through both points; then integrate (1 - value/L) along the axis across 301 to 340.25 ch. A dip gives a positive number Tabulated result 5.1 ch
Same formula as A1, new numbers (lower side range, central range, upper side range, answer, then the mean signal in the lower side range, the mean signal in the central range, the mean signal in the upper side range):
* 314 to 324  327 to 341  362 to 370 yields 5.5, 3.22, 1.97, 3.32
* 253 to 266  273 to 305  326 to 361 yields -4.3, 3.63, 3.66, 2.52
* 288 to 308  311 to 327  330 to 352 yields -0.9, 3.69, 3.17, 2.25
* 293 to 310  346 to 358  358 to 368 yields 1.3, 3.66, 3.04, 3.37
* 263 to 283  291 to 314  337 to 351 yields -4.3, 3.55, 3.64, 2.38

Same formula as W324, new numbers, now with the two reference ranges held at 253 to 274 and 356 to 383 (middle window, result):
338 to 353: 0.31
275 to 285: -0.01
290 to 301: -0.09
